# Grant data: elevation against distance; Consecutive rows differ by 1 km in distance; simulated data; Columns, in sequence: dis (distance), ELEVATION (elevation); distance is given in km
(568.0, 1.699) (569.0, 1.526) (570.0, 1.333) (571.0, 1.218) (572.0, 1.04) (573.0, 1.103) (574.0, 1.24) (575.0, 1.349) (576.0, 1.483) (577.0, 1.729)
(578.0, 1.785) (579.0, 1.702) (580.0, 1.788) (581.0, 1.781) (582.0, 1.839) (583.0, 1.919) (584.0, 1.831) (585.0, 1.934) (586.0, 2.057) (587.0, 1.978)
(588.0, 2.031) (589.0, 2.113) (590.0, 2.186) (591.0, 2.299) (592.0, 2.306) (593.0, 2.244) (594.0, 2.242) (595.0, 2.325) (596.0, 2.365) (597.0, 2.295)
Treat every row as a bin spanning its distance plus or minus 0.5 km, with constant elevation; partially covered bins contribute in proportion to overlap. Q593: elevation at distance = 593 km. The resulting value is 2.244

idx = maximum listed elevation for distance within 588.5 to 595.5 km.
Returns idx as 2.325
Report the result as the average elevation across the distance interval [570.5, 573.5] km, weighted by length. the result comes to 1.12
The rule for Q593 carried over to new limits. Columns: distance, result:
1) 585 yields 1.934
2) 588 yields 2.031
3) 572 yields 1.04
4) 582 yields 1.839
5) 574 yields 1.24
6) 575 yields 1.349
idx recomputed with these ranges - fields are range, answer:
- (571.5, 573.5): 1.103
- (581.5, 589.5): 2.113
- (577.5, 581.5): 1.788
